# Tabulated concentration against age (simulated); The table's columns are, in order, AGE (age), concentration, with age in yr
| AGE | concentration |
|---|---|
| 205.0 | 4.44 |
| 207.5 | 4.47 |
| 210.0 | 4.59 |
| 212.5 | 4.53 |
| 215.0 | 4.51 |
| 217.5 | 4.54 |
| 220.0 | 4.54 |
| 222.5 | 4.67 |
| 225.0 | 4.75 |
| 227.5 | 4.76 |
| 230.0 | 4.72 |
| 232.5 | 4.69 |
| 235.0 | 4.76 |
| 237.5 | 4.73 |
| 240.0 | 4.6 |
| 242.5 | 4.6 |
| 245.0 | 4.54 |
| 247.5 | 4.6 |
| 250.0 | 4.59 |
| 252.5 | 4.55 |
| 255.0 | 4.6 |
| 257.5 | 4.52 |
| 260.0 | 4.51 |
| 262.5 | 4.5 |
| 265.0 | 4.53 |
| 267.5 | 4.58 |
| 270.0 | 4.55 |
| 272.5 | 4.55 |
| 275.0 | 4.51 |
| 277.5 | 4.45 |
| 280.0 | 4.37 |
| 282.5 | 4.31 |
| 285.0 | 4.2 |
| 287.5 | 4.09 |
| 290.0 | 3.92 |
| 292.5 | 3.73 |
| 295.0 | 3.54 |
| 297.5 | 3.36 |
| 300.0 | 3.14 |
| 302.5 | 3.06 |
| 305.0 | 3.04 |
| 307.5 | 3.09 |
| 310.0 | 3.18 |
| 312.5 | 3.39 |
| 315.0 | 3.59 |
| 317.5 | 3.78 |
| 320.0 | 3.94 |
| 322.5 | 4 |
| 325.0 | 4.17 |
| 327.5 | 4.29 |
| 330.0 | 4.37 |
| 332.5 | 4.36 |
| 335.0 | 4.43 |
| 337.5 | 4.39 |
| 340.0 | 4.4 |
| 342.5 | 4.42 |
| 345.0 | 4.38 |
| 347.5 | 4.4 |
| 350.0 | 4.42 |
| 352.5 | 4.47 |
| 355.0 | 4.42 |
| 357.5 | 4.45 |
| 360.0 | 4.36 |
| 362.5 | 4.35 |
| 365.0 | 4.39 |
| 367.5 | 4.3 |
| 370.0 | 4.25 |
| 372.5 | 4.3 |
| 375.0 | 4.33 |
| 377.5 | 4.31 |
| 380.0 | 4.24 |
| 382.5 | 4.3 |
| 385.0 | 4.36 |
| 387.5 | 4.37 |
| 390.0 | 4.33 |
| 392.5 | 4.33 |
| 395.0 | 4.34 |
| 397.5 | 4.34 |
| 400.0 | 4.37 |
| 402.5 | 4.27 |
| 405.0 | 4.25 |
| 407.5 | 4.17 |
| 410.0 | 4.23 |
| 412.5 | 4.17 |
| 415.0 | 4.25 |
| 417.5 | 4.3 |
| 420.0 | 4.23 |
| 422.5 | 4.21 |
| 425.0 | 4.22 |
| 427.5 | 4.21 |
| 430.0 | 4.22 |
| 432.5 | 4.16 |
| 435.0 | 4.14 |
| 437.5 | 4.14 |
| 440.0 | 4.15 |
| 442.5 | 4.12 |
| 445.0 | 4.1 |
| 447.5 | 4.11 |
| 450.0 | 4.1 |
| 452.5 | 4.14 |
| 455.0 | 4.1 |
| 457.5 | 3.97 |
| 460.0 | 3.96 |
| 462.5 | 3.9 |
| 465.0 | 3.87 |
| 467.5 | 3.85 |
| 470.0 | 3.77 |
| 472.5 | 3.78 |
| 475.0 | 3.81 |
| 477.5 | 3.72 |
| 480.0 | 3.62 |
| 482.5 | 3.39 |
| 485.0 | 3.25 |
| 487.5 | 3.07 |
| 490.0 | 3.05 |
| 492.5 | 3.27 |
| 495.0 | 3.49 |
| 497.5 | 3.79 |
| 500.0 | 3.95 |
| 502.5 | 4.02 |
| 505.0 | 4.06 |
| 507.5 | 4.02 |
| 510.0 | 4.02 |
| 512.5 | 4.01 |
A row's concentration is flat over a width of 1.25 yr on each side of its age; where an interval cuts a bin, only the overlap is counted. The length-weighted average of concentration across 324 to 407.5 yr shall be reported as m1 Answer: 4.35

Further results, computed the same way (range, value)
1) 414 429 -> 4.24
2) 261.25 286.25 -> 4.46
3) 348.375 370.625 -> 4.38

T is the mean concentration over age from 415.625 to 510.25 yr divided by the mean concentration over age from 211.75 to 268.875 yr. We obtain 0.85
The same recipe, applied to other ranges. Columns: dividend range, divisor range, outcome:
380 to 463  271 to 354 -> 1.05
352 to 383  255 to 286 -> 0.97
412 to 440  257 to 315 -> 1.07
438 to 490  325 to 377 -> 0.88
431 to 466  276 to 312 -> 1.11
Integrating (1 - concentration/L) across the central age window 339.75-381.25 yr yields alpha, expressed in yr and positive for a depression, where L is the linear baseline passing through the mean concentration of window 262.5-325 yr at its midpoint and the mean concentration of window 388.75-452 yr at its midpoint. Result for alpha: -3.1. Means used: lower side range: 3.89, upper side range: 4.22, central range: 4.36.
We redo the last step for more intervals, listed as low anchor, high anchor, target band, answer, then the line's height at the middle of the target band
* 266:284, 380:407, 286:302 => 3.00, 4.45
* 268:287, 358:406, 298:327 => 5.80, 4.38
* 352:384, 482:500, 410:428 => -1.32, 3.94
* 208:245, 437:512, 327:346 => -0.49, 4.27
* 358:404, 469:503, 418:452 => -2.02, 3.93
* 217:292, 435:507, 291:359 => 5.50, 4.29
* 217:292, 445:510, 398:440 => -2.66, 3.97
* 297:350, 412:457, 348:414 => -4.81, 4.03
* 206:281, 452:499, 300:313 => 3.59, 4.33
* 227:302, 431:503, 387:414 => -1.96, 3.99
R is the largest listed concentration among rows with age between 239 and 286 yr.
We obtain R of 4.6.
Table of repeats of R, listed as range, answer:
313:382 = 4.47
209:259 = 4.76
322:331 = 4.37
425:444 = 4.22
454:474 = 4.1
